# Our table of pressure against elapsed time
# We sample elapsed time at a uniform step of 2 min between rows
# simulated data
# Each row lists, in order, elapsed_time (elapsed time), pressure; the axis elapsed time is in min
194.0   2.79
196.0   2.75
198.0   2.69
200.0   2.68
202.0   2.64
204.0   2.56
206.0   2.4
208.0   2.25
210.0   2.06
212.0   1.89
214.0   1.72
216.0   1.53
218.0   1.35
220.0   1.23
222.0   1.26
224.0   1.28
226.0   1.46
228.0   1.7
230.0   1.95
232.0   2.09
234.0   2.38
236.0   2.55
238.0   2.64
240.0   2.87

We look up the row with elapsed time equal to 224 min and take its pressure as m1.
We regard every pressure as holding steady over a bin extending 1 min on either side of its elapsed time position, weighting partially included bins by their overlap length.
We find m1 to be 1.28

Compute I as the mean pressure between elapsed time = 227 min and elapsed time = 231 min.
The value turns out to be 1.82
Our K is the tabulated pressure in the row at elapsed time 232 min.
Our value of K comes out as 2.09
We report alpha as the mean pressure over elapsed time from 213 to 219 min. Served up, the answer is 1.53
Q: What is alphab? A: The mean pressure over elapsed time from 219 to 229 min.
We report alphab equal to 1.39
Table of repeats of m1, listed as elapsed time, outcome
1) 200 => 2.68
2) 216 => 1.53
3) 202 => 2.64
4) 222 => 1.26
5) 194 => 2.79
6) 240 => 2.87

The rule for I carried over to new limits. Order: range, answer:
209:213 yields 1.98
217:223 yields 1.28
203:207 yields 2.48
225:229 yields 1.58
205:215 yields 2.06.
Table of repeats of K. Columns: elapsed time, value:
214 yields 1.72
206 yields 2.4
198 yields 2.69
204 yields 2.56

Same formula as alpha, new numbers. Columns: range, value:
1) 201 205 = 2.6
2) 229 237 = 2.24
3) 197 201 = 2.69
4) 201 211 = 2.38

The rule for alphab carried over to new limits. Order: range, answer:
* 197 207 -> 2.59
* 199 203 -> 2.66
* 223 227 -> 1.37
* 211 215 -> 1.8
